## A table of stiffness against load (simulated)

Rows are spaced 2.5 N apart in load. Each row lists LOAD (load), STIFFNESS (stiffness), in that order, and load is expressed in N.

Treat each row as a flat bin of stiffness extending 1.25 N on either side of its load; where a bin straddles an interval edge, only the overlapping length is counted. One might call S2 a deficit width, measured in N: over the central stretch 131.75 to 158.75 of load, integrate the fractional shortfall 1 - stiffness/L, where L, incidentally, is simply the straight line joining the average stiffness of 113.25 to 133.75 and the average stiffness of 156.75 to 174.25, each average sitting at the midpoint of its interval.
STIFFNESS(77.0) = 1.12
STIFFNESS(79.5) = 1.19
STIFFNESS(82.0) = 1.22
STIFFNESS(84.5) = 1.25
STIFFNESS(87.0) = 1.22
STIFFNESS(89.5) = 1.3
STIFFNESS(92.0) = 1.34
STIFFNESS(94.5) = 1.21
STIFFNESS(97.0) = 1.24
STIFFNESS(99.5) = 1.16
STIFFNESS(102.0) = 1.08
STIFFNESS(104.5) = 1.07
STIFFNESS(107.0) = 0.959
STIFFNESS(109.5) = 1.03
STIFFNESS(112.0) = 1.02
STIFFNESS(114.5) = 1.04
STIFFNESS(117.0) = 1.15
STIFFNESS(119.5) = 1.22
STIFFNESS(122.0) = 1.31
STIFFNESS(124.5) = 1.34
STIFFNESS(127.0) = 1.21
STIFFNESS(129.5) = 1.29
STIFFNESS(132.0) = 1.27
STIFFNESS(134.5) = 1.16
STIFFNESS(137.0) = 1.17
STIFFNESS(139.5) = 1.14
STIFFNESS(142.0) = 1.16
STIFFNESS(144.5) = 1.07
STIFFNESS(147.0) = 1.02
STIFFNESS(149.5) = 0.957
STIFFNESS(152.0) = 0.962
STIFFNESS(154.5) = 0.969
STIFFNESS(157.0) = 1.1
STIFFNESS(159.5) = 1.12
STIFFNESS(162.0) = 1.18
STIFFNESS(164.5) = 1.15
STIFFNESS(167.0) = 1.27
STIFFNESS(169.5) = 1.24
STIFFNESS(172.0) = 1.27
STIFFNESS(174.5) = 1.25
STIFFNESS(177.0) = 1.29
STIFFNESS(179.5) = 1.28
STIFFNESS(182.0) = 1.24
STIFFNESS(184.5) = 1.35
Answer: 2.9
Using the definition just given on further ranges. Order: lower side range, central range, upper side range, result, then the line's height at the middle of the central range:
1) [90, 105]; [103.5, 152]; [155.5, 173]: 2.4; 1.19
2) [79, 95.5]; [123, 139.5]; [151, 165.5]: -1.3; 1.15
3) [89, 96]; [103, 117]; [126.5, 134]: 2.5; 1.27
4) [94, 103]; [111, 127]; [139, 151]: -0.9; 1.12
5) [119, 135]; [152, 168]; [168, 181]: 1.9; 1.26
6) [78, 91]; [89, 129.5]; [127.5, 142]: 1.7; 1.22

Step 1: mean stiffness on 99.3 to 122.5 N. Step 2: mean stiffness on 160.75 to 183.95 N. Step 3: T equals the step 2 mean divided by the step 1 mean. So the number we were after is 1.14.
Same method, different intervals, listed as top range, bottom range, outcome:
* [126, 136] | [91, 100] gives 0.99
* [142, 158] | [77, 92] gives 0.83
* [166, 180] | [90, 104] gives 1.05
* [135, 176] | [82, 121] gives 0.98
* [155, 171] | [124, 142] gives 0.96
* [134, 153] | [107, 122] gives 0.98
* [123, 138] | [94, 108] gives 1.11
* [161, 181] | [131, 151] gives 1.11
